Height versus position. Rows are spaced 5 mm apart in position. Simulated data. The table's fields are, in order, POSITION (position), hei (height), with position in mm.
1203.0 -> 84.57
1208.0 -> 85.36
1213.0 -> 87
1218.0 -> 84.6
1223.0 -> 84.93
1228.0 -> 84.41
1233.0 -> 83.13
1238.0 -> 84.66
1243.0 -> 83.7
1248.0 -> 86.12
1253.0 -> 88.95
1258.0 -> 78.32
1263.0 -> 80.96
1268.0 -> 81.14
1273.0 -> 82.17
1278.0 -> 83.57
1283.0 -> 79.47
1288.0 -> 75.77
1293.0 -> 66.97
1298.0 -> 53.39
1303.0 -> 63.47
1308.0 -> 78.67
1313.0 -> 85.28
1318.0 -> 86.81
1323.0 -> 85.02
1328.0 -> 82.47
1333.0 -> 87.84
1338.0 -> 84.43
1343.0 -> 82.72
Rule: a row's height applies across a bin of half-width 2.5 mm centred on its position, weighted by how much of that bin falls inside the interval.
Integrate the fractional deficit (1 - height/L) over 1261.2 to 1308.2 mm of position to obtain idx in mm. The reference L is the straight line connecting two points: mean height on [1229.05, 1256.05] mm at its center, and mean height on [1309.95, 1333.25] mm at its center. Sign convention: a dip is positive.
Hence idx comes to 6.0 mm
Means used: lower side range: 85.1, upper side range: 85.1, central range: 74.3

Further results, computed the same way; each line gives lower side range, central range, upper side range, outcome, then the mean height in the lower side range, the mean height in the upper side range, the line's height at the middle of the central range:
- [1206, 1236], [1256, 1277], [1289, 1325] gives -0.5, 84.9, 74.1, 79.2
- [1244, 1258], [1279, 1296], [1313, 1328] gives 2.2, 85.5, 85.2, 85.4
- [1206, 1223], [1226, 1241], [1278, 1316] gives -0.3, 85.6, 72.8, 82.6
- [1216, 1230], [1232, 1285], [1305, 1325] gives 0.8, 84.7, 83.4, 84.2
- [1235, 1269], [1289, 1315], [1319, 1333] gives 4.6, 83.5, 84.8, 84.4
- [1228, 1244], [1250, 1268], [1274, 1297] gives -0.6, 83.9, 75.3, 79.9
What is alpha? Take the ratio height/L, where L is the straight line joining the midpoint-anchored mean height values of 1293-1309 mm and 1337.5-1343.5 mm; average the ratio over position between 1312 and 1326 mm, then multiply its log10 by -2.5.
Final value -0.17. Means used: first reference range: 64.2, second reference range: 83.6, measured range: 85.6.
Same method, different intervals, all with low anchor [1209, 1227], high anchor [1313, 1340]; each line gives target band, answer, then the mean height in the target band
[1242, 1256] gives -0.01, 86.2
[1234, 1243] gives 0.02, 84.1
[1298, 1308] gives 0.30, 64.8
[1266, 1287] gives 0.05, 81.2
